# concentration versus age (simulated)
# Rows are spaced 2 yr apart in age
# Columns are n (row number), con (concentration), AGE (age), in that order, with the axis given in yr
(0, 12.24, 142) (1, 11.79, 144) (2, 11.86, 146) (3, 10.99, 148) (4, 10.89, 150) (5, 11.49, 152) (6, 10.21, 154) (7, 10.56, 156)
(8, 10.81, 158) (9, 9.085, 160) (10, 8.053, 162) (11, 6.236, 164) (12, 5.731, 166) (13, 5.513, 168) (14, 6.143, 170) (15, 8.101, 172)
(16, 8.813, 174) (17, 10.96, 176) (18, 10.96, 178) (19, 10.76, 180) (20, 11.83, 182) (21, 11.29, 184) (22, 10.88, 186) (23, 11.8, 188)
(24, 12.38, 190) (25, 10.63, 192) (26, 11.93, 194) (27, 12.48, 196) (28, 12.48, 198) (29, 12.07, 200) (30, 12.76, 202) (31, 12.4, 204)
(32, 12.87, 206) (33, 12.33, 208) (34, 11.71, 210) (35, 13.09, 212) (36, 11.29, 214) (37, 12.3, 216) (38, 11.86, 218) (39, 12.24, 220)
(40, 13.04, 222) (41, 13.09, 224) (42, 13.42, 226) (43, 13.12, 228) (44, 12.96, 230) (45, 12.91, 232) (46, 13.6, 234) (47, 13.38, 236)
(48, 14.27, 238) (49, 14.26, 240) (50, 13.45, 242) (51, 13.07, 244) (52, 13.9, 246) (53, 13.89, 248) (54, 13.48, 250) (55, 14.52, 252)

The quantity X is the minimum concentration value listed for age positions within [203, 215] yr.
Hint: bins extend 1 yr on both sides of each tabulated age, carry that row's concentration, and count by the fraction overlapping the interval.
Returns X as 11.29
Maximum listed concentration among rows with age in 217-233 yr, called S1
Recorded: 13.42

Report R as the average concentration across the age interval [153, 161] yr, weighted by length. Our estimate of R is 10.2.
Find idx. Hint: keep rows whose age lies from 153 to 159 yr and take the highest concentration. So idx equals 10.81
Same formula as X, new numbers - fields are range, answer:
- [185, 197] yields 10.63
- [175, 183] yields 10.76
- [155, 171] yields 5.513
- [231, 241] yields 12.91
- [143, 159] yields 10.21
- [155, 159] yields 10.56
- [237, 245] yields 13.07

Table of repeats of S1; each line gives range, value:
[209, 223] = 13.09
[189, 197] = 12.48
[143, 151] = 11.86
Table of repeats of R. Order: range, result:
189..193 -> 11.5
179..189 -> 11.3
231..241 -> 13.7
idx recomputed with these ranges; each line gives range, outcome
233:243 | 14.27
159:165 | 9.085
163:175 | 8.813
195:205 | 12.76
